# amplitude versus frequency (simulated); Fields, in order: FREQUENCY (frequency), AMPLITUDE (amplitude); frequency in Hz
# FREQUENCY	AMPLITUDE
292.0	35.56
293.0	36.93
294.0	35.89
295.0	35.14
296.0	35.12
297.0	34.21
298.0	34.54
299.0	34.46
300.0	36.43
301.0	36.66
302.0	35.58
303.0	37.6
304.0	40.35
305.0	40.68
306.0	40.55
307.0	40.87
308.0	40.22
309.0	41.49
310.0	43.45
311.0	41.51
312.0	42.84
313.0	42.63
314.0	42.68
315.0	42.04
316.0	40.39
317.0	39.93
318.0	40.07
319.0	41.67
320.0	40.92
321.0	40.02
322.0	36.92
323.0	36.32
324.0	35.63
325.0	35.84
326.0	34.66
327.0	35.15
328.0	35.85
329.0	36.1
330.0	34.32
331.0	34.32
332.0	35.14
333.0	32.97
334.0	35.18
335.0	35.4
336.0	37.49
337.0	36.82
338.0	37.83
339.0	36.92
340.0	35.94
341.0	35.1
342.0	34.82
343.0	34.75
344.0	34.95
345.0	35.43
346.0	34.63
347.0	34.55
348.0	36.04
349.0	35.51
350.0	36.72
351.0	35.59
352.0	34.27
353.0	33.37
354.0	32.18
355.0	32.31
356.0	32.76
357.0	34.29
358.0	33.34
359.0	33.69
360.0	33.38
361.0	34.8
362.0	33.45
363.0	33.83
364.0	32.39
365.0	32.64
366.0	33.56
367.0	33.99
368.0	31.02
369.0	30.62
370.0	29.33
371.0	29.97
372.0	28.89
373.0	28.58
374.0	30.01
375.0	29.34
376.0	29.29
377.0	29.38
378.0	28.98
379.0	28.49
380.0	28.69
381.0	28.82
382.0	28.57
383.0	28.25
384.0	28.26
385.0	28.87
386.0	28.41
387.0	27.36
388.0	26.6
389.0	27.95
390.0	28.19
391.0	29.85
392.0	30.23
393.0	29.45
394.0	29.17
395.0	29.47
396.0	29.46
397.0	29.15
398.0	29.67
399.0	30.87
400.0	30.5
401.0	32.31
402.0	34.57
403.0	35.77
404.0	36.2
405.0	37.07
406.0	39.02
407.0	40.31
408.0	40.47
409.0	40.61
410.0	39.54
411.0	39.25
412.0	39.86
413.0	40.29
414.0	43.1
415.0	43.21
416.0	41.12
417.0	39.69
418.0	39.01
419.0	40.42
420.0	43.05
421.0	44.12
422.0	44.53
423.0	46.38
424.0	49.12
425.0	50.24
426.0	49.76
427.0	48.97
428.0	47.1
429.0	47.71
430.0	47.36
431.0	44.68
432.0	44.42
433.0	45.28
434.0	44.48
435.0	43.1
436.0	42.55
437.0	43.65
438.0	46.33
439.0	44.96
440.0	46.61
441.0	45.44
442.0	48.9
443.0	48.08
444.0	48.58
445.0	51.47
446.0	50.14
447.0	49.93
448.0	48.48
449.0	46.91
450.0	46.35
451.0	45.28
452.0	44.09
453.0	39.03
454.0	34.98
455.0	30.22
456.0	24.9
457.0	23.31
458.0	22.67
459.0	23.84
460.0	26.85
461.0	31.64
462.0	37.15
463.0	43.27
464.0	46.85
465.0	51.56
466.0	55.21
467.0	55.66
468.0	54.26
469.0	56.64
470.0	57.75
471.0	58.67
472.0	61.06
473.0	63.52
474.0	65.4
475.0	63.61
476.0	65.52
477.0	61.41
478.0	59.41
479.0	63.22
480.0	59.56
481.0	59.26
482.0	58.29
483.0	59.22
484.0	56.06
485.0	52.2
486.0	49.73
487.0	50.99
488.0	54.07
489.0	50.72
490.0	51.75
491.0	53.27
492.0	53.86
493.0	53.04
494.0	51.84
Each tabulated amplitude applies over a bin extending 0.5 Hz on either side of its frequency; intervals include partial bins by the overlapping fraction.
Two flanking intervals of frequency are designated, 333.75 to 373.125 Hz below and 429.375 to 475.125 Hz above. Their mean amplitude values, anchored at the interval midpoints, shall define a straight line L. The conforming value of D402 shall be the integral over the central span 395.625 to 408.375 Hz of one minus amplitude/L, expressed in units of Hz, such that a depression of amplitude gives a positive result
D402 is 1.73 Hz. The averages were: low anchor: 34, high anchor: 45.4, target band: 34.2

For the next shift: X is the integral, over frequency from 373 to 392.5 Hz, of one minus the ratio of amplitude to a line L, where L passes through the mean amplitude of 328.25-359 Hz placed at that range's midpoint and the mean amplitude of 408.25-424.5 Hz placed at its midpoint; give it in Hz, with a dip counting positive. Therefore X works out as 5.06 Hz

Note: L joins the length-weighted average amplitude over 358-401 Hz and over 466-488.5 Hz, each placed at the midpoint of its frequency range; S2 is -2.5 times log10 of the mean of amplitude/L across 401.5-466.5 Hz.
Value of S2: 0.08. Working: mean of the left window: 30.1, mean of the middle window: 42.1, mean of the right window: 58.4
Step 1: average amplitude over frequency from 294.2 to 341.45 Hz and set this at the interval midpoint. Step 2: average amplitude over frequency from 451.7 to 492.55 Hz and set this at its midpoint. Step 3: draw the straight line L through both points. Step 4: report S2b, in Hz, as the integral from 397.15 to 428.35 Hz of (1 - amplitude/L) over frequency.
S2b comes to 3.28 Hz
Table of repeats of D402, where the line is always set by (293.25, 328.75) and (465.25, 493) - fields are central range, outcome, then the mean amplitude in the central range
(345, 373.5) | 6.97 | 33.1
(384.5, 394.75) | 4.04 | 28.6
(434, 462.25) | 6.85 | 40.7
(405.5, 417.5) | 2.22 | 40.5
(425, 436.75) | 1.31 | 46.1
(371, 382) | 4.02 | 29.1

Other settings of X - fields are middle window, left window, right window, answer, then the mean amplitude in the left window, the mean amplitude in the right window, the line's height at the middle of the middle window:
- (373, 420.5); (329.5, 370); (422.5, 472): 7.4 Hz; 34.3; 44.7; 39.3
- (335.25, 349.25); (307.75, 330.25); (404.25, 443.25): 1.5 Hz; 39.2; 43.8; 40.2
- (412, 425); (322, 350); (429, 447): 0.4 Hz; 35.5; 46.4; 44.3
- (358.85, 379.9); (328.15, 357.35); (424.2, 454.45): 3.8 Hz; 35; 46.2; 38.1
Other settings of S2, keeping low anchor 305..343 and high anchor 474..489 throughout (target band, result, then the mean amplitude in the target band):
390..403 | 0.48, 30.5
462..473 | 0.05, 53.8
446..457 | 0.31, 40.6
